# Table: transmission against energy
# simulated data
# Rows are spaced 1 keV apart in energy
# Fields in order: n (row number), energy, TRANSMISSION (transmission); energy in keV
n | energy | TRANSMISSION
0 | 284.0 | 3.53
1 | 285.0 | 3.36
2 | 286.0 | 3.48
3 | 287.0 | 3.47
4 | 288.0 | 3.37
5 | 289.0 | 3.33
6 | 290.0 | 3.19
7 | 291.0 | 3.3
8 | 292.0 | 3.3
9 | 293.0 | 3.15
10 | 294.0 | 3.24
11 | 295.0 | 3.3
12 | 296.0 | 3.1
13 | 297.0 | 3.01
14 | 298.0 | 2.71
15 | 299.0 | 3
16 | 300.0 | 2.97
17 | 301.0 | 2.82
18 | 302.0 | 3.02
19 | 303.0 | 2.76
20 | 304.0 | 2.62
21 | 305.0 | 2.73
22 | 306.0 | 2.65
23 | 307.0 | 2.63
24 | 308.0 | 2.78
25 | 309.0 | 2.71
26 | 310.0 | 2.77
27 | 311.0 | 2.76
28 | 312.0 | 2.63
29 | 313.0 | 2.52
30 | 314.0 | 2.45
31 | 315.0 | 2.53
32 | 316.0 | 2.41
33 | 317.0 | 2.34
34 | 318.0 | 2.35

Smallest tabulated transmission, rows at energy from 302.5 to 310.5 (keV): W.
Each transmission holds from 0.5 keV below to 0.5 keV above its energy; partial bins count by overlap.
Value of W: 2.62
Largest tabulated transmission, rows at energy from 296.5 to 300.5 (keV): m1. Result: 3.01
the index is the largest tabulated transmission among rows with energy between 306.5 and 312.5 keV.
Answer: 2.78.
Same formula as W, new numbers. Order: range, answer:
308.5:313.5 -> 2.52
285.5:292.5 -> 3.19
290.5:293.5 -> 3.15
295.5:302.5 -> 2.71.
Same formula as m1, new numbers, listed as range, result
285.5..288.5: 3.48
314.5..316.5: 2.53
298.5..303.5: 3.02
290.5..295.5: 3.3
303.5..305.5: 2.73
